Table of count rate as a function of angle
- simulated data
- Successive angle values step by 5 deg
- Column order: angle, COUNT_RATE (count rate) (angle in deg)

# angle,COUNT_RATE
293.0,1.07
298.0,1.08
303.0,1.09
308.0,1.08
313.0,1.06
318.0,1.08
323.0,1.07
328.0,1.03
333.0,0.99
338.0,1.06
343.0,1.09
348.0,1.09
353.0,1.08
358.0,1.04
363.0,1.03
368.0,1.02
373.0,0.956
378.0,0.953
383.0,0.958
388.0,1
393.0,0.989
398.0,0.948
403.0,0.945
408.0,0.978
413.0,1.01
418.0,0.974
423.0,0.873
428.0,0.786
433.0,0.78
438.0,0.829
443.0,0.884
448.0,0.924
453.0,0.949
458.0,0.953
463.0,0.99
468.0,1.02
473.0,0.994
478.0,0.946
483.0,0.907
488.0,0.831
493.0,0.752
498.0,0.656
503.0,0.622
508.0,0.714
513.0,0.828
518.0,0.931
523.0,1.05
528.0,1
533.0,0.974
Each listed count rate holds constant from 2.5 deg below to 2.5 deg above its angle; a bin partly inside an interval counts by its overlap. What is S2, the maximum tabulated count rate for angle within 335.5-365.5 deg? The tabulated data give 1.09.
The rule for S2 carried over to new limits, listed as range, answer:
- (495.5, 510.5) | 0.714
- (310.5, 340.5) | 1.08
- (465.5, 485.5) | 1.02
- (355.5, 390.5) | 1.04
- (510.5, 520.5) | 0.931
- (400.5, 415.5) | 1.01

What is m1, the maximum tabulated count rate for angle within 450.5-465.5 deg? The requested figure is 0.99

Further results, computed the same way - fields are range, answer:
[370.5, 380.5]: 0.956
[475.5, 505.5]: 0.946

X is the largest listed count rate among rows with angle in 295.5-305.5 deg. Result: 1.09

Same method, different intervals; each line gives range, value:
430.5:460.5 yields 0.953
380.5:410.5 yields 1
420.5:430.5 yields 0.873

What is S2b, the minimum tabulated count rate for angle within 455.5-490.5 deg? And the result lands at 0.831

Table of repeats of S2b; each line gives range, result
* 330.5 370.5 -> 0.99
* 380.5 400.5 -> 0.948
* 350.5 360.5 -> 1.04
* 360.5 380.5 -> 0.953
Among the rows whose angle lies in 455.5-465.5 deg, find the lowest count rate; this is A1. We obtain 0.953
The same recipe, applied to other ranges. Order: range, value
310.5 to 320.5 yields 1.06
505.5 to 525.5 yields 0.714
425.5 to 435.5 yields 0.78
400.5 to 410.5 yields 0.945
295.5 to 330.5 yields 1.03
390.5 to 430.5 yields 0.786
